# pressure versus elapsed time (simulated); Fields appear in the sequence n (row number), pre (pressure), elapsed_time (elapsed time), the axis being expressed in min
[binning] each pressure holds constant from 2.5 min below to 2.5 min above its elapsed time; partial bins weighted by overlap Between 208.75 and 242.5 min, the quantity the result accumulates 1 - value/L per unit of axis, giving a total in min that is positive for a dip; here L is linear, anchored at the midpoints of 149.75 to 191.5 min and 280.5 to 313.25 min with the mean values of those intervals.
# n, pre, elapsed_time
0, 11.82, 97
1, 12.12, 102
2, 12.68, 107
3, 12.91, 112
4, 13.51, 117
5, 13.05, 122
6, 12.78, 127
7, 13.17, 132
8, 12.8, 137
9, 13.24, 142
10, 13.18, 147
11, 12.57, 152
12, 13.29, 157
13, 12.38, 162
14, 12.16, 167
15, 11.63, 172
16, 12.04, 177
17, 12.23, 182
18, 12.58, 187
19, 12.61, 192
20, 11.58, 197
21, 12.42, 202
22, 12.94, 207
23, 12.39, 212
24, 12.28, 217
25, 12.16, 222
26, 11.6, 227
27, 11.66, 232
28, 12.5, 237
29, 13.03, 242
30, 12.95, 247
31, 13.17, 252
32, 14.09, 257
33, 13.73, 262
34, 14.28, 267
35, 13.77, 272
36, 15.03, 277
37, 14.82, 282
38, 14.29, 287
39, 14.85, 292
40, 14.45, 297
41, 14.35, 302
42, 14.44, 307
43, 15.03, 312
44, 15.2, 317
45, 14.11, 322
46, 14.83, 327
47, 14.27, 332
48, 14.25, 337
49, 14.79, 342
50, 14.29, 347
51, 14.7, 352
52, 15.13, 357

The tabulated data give 2.9 min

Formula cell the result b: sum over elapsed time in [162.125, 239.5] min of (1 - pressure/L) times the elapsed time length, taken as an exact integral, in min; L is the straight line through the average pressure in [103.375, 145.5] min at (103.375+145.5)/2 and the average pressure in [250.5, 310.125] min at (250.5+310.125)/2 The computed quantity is 8.2 min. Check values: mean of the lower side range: 13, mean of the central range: 12.2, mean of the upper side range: 14.3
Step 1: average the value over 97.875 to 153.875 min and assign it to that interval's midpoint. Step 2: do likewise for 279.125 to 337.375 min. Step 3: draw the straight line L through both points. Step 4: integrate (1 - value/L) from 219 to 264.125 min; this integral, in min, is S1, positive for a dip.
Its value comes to 3.9 min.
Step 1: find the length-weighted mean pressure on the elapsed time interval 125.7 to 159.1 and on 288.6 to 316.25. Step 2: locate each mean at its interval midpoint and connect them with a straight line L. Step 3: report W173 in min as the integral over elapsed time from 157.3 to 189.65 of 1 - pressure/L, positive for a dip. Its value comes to 2.6 min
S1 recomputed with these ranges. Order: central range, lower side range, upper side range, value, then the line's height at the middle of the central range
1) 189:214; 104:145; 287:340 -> 2.3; 13.6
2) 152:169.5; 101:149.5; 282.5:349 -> 0.9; 13.3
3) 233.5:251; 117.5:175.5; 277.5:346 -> 1.3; 13.8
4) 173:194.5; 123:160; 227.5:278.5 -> 1.3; 13.1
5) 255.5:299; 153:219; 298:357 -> -1.8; 13.8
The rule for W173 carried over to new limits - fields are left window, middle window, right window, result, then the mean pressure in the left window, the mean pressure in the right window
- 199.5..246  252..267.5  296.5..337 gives -0.75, 12.4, 14.6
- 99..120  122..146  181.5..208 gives -0.66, 12.8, 12.4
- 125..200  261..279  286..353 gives -0.38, 12.5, 14.6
